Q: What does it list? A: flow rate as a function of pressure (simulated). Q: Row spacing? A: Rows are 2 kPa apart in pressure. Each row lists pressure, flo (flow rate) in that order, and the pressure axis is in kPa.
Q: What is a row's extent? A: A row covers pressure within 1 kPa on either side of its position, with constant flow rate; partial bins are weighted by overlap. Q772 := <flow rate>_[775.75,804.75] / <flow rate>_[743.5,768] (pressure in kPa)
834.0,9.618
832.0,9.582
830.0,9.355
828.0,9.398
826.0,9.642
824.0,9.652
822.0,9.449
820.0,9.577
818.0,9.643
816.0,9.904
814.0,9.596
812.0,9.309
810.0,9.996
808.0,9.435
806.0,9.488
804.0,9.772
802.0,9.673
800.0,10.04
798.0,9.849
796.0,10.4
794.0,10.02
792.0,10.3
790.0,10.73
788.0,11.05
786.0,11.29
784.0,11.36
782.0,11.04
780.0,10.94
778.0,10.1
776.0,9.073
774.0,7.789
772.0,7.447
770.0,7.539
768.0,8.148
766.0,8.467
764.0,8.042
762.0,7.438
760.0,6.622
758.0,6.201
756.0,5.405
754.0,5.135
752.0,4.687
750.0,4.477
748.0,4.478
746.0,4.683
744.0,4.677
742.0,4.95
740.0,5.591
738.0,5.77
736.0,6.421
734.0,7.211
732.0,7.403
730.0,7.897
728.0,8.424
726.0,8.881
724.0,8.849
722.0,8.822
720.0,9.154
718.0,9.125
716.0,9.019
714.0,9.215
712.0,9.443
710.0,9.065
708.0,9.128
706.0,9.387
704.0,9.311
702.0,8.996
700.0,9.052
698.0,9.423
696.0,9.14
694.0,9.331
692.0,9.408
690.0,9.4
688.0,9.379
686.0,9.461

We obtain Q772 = 1.74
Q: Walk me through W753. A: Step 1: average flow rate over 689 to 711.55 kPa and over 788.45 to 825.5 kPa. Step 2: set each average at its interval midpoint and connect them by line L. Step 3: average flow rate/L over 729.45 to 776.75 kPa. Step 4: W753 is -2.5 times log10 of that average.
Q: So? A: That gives 0.43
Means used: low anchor 9.25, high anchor 9.84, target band 6.45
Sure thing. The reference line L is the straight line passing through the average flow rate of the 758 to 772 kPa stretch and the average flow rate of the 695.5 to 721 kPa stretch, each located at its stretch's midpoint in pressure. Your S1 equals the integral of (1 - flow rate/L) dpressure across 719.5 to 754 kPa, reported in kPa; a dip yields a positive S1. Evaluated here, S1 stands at 7.82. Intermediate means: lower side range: 9.19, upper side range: 7.58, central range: 6.53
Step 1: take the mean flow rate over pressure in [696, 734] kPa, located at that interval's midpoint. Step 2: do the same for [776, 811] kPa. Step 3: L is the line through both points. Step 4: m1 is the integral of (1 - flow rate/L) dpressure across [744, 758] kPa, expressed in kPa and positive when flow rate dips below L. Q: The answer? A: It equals 6.80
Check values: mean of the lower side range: 8.88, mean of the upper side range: 10.3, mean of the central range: 4.9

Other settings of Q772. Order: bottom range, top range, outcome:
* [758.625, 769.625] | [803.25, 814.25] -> 1.25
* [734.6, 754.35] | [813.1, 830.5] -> 1.87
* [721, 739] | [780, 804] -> 1.36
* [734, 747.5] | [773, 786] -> 1.86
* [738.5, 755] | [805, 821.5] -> 1.98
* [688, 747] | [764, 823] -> 1.18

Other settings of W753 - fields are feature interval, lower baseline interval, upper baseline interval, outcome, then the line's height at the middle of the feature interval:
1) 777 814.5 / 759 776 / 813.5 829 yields -0.18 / 8.74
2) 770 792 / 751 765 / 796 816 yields -0.25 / 7.9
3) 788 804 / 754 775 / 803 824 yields -0.16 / 8.76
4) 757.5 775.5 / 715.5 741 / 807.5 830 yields 0.13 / 8.6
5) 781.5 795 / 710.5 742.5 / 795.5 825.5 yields -0.17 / 9.24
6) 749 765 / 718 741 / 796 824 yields 0.37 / 8.41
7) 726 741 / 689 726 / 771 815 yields 0.31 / 9.41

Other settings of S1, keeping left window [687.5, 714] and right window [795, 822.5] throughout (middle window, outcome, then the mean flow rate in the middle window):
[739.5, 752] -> 6.2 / 4.77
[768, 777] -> 1.5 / 7.98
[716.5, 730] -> 0.8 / 8.81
